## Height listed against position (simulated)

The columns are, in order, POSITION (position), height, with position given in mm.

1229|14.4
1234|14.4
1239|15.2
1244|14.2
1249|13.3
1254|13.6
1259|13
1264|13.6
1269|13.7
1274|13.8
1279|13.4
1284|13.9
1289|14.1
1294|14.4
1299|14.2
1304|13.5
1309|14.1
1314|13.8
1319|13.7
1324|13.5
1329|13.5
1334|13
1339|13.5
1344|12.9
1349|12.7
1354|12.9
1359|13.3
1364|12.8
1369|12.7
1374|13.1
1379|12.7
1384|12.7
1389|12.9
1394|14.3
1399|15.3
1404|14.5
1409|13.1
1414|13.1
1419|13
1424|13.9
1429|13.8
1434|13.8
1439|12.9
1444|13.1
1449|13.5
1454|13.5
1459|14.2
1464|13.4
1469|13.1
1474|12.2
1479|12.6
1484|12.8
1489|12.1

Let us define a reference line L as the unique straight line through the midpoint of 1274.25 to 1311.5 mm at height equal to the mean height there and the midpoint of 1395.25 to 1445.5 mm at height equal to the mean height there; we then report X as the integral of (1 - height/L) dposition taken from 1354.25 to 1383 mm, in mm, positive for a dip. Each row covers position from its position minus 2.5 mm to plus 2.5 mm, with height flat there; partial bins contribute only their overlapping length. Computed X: 1.8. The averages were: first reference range 13.9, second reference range 13.7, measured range 12.9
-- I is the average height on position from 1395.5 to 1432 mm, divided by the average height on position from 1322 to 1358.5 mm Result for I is 1.05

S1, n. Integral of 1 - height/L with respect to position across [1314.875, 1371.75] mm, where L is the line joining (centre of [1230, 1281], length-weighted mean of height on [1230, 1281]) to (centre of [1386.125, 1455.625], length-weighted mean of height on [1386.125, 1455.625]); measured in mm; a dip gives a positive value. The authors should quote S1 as 2.4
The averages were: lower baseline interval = 13.8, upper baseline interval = 13.6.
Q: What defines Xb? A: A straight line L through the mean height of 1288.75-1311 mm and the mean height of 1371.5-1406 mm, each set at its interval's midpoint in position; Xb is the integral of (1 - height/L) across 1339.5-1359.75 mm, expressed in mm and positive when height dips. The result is 1.2 mm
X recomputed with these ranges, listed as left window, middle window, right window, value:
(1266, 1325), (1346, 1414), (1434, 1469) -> 1.6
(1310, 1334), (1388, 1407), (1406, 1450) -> -1.3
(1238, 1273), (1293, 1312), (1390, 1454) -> -0.4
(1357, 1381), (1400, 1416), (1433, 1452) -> -0.8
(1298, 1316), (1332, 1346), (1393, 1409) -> 0.9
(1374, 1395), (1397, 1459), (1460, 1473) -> -2.3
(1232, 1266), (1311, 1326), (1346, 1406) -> -0.1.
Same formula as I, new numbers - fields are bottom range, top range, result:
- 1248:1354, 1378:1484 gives 0.99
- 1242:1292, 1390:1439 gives 1.01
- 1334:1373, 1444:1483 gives 1.02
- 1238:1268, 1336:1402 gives 0.96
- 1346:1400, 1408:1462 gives 1.02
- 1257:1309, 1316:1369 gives 0.95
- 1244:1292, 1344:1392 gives 0.94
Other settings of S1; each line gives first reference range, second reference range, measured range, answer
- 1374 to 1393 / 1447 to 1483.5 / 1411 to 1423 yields -0.1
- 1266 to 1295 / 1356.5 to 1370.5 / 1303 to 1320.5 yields -0.4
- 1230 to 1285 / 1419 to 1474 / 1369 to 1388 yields 1.1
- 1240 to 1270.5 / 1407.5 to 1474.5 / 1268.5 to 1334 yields -1.0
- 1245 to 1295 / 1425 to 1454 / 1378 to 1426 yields -0.3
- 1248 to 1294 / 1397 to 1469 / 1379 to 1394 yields 0.7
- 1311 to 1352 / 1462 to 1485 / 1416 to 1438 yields -1.0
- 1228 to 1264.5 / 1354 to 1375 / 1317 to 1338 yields -0.2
